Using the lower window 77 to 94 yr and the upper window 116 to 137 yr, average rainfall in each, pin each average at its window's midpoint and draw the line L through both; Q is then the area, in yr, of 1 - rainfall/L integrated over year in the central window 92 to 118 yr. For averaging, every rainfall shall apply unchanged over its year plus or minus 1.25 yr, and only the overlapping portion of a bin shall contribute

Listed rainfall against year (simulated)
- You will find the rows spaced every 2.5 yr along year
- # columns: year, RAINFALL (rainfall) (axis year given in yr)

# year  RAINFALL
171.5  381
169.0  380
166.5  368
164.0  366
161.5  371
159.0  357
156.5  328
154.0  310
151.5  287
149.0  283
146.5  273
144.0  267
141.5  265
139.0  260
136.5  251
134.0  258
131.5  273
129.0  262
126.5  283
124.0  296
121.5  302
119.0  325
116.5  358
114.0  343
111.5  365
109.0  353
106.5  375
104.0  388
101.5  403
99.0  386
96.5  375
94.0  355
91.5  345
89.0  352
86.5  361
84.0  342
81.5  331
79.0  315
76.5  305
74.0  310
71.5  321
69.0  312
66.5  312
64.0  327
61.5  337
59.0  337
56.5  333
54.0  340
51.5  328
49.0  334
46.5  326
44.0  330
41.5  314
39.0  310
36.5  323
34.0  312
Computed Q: -4.4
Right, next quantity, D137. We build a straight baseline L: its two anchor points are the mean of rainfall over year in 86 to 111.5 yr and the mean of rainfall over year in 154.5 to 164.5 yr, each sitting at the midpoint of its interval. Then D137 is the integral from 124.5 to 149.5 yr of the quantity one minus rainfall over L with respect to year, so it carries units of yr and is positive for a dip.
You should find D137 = 6.29 yr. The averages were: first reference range 369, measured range 268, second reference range 351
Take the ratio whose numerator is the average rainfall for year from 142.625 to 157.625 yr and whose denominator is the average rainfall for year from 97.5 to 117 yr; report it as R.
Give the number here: 0.78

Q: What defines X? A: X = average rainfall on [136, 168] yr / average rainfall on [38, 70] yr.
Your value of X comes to 0.95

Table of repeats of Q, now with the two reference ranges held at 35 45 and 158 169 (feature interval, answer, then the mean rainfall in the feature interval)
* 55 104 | -0.97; 341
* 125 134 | 2.10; 271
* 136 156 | 4.62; 277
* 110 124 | 0.56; 335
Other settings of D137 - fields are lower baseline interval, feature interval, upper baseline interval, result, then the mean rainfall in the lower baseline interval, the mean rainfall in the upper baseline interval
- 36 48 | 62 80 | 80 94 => 1.2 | 321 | 346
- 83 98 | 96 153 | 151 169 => 6.1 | 356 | 346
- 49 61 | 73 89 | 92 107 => 1.4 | 335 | 379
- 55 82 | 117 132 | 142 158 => 0.3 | 322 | 291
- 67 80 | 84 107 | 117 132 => -4.9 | 313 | 294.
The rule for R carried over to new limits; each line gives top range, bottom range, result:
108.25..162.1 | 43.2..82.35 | 0.93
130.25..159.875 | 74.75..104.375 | 0.80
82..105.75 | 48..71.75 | 1.12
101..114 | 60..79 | 1.17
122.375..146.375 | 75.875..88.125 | 0.81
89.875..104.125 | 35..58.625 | 1.14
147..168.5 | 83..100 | 0.93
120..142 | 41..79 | 0.84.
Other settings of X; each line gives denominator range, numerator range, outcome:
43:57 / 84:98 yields 1.08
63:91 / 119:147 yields 0.84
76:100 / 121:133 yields 0.81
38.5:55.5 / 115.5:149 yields 0.86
